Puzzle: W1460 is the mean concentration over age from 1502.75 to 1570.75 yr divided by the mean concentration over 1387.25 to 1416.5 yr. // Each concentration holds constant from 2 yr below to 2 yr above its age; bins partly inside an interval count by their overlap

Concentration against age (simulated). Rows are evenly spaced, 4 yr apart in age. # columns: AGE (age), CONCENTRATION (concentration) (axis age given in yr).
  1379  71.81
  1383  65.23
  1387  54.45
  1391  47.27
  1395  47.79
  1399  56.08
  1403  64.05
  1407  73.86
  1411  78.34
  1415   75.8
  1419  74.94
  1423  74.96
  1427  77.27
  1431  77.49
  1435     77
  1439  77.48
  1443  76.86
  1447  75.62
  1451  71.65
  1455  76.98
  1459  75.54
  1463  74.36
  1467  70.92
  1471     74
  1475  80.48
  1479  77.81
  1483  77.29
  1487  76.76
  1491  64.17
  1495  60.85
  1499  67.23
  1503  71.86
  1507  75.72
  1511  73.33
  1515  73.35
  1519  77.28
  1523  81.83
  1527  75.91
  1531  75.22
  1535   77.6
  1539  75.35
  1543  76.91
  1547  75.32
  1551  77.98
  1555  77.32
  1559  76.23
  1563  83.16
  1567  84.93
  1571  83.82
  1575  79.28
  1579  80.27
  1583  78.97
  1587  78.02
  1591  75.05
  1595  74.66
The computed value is 1.24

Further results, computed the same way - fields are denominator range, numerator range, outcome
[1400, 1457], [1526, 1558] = 1.02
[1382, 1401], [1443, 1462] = 1.40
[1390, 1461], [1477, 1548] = 1.04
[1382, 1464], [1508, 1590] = 1.11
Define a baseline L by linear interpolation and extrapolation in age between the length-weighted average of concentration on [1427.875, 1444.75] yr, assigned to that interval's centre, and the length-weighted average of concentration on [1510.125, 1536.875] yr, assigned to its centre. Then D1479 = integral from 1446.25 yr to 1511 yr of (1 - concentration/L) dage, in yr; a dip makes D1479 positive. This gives 3.1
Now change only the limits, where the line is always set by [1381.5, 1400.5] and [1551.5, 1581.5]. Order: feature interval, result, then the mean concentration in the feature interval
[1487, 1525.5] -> -0.33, 72.1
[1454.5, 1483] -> -4.39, 75.8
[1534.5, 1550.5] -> 0.12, 76.3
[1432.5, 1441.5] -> -2.43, 77.2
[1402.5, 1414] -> -3.46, 73.5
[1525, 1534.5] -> -0.11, 75.9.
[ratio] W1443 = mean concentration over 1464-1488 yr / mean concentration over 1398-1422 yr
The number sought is 1.1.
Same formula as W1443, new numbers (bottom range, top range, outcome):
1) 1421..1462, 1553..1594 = 1.05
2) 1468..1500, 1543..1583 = 1.10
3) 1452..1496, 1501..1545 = 1.03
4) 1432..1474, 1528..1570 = 1.04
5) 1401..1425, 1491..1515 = 0.95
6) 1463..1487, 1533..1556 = 1.01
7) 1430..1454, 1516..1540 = 1.01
